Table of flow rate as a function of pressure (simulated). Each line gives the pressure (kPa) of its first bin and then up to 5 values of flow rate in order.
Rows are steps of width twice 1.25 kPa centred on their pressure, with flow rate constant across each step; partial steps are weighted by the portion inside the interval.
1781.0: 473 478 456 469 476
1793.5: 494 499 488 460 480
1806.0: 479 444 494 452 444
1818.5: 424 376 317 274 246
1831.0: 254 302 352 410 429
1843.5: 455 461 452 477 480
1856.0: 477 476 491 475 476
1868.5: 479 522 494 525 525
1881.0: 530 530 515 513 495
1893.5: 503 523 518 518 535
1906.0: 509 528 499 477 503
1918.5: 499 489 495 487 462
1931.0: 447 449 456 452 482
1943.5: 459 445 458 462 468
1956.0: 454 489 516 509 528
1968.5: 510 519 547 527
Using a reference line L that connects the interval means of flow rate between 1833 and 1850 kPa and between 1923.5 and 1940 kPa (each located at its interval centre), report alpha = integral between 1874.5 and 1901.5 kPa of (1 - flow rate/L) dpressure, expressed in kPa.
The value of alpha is -4.8 kPa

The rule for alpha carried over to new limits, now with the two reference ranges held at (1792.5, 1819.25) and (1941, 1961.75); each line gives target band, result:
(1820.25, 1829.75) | 3.4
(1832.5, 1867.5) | 1.8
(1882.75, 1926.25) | -3.6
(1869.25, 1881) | -1.2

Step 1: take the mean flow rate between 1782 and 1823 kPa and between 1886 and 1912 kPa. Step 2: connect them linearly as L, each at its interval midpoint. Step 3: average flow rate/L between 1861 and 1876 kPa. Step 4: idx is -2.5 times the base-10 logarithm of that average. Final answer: 0.01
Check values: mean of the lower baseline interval 461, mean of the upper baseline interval 514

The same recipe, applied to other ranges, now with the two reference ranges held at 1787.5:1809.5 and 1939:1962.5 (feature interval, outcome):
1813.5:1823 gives 0.16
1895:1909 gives -0.11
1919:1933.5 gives -0.01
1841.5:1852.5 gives 0.04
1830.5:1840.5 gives 0.36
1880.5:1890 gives -0.10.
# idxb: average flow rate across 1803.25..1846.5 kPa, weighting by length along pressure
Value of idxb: 391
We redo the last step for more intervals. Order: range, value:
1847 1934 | 497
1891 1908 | 516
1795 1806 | 481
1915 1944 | 473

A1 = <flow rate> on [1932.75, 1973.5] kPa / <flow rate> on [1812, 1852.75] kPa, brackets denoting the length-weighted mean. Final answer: 1.3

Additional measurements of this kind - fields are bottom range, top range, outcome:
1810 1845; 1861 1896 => 1.36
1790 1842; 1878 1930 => 1.24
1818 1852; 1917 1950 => 1.26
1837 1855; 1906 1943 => 1.07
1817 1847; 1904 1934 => 1.37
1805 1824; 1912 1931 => 1.12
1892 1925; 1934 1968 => 0.94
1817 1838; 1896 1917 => 1.58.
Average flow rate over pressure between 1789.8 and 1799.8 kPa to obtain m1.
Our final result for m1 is 489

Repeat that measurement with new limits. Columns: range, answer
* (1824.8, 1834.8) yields 269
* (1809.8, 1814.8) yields 473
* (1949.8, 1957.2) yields 461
